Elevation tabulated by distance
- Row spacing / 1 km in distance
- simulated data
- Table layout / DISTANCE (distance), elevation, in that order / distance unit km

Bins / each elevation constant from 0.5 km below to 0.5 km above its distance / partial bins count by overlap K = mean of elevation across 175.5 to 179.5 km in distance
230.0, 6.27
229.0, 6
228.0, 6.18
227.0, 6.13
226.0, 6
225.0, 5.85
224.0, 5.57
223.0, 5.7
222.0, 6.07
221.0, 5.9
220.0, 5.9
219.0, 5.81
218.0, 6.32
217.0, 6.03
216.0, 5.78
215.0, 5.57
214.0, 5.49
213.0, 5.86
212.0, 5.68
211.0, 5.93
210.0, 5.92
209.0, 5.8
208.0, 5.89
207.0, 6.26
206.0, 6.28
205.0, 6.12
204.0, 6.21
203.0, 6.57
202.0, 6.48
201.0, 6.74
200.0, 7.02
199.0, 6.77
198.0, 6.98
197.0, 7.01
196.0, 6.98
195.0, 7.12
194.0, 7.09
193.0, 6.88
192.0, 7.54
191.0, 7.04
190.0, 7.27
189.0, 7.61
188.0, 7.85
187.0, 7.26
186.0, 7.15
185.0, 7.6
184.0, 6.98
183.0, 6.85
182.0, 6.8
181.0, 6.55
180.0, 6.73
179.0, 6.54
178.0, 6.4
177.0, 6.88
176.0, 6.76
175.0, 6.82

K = 6.64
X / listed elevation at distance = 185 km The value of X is 7.6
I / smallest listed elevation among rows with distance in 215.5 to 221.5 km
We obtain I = 5.78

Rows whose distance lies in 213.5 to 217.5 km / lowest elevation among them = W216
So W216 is 5.49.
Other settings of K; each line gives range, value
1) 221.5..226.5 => 5.84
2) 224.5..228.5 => 6.04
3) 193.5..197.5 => 7.05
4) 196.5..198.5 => 7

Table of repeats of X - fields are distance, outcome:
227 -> 6.13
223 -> 5.7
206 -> 6.28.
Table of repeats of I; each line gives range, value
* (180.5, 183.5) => 6.55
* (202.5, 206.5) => 6.12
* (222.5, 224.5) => 5.57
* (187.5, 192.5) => 7.04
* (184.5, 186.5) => 7.15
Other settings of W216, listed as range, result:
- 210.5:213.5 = 5.68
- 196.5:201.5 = 6.74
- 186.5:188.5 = 7.26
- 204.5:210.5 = 5.8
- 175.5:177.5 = 6.76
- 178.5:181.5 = 6.54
